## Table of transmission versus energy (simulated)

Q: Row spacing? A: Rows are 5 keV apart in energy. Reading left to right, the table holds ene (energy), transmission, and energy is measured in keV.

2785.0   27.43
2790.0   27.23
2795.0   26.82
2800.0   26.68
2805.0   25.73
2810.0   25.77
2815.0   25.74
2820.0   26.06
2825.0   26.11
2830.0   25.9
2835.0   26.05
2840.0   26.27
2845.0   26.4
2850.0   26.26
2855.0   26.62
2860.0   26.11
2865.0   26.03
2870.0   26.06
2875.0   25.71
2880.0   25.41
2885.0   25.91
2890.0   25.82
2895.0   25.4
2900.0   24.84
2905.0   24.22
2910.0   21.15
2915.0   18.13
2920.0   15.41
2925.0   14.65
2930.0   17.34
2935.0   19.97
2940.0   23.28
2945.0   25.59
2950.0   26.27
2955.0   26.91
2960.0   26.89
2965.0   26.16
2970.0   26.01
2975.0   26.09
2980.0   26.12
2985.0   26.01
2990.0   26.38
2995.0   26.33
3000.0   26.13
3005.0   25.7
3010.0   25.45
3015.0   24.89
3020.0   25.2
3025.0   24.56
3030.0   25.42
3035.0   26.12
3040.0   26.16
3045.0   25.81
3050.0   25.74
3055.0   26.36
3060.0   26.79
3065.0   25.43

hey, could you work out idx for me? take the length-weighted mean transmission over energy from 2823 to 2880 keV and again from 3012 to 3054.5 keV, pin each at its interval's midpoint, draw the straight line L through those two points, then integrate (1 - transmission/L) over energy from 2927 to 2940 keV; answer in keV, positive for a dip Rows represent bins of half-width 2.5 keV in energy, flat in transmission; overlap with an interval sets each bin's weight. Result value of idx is 3.2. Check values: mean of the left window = 26.1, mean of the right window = 25.5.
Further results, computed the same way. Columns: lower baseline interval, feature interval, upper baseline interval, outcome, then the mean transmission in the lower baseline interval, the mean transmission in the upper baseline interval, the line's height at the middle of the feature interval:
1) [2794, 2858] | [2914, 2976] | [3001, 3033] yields 7.40 keV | 26.2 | 25.3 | 25.6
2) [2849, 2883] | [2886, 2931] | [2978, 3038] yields 8.45 keV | 26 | 25.7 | 25.9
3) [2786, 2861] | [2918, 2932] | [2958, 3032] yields 5.52 keV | 26.3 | 25.8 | 26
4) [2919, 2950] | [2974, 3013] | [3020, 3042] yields -4.36 keV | 20.1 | 25.5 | 23.4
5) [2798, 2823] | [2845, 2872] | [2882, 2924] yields -2.39 keV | 26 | 22.4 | 24.1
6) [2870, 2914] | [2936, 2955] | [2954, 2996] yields 0.61 keV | 24.7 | 26.3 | 25.7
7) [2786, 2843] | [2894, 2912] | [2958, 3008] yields 1.62 keV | 26.2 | 26.2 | 26.2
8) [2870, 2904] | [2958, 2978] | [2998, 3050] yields -0.58 keV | 25.5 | 25.5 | 25.5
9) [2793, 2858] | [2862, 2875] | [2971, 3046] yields 0.05 keV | 26.2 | 25.8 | 26.1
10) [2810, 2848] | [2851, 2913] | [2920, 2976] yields -1.19 keV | 26.1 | 23.1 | 24.8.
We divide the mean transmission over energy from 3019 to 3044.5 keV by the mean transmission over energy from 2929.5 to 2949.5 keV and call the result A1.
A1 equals 1.1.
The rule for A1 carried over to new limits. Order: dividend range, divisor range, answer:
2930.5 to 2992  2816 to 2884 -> 0.97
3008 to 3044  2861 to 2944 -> 1.13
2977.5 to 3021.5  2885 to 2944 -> 1.21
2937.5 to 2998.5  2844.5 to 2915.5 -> 1.04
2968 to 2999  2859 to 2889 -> 1.01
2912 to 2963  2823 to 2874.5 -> 0.82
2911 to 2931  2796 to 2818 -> 0.64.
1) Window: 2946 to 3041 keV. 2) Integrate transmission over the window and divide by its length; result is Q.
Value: 25.9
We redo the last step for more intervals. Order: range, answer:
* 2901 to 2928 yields 19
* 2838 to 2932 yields 23.6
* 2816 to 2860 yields 26.2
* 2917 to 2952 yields 20.2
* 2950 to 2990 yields 26.3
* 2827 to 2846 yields 26.1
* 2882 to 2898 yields 25.7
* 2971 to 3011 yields 26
